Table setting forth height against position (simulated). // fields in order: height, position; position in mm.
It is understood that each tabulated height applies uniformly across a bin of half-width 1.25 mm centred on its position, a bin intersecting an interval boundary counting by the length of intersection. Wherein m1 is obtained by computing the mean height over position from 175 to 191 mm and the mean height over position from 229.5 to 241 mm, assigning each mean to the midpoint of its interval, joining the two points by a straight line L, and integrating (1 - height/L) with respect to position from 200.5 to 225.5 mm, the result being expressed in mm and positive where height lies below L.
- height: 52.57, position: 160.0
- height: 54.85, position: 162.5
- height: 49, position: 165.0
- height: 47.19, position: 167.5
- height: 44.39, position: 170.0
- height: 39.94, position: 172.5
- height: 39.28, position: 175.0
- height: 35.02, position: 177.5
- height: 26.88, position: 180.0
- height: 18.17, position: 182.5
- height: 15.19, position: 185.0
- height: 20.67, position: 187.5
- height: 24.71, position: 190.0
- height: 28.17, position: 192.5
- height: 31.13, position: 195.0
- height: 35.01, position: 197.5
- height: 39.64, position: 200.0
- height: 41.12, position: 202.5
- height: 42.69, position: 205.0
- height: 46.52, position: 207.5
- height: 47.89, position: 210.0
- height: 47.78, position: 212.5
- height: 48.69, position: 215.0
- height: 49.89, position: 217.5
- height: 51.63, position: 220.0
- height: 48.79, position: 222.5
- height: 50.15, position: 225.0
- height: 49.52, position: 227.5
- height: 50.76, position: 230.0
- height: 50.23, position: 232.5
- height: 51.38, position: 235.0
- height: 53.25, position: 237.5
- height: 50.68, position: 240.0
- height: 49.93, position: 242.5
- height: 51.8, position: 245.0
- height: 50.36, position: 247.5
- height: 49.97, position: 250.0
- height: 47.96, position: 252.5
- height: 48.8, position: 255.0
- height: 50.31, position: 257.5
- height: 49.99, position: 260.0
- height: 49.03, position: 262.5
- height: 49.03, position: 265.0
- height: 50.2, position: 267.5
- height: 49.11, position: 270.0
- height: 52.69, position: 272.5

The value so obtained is -4.6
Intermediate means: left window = 24.7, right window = 51.3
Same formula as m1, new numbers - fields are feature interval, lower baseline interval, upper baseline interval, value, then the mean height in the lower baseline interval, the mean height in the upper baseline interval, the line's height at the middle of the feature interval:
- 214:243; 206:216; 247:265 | -1.3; 47.6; 49.4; 48.3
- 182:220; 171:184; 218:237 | 4.4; 31.8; 50.4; 40.6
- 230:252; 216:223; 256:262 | -0.3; 50.2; 50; 50.1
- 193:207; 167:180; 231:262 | 1.8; 39.4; 50.4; 43.4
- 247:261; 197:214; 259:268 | -0.3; 43.4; 49.5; 48.5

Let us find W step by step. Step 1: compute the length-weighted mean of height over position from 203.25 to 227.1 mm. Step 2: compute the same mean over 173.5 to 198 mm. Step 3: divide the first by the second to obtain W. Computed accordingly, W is 1.8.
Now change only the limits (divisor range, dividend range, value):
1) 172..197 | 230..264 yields 1.81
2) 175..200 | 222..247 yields 1.85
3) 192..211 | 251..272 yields 1.26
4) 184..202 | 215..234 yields 1.76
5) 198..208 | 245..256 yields 1.19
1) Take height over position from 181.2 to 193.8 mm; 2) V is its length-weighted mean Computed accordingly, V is 21.4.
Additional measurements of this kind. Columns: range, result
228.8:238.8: 51.4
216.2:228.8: 50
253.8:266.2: 49.4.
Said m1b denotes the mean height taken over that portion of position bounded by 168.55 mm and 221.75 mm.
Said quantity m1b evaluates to 37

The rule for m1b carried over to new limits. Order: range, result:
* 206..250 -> 49.9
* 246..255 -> 49.4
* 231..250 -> 51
